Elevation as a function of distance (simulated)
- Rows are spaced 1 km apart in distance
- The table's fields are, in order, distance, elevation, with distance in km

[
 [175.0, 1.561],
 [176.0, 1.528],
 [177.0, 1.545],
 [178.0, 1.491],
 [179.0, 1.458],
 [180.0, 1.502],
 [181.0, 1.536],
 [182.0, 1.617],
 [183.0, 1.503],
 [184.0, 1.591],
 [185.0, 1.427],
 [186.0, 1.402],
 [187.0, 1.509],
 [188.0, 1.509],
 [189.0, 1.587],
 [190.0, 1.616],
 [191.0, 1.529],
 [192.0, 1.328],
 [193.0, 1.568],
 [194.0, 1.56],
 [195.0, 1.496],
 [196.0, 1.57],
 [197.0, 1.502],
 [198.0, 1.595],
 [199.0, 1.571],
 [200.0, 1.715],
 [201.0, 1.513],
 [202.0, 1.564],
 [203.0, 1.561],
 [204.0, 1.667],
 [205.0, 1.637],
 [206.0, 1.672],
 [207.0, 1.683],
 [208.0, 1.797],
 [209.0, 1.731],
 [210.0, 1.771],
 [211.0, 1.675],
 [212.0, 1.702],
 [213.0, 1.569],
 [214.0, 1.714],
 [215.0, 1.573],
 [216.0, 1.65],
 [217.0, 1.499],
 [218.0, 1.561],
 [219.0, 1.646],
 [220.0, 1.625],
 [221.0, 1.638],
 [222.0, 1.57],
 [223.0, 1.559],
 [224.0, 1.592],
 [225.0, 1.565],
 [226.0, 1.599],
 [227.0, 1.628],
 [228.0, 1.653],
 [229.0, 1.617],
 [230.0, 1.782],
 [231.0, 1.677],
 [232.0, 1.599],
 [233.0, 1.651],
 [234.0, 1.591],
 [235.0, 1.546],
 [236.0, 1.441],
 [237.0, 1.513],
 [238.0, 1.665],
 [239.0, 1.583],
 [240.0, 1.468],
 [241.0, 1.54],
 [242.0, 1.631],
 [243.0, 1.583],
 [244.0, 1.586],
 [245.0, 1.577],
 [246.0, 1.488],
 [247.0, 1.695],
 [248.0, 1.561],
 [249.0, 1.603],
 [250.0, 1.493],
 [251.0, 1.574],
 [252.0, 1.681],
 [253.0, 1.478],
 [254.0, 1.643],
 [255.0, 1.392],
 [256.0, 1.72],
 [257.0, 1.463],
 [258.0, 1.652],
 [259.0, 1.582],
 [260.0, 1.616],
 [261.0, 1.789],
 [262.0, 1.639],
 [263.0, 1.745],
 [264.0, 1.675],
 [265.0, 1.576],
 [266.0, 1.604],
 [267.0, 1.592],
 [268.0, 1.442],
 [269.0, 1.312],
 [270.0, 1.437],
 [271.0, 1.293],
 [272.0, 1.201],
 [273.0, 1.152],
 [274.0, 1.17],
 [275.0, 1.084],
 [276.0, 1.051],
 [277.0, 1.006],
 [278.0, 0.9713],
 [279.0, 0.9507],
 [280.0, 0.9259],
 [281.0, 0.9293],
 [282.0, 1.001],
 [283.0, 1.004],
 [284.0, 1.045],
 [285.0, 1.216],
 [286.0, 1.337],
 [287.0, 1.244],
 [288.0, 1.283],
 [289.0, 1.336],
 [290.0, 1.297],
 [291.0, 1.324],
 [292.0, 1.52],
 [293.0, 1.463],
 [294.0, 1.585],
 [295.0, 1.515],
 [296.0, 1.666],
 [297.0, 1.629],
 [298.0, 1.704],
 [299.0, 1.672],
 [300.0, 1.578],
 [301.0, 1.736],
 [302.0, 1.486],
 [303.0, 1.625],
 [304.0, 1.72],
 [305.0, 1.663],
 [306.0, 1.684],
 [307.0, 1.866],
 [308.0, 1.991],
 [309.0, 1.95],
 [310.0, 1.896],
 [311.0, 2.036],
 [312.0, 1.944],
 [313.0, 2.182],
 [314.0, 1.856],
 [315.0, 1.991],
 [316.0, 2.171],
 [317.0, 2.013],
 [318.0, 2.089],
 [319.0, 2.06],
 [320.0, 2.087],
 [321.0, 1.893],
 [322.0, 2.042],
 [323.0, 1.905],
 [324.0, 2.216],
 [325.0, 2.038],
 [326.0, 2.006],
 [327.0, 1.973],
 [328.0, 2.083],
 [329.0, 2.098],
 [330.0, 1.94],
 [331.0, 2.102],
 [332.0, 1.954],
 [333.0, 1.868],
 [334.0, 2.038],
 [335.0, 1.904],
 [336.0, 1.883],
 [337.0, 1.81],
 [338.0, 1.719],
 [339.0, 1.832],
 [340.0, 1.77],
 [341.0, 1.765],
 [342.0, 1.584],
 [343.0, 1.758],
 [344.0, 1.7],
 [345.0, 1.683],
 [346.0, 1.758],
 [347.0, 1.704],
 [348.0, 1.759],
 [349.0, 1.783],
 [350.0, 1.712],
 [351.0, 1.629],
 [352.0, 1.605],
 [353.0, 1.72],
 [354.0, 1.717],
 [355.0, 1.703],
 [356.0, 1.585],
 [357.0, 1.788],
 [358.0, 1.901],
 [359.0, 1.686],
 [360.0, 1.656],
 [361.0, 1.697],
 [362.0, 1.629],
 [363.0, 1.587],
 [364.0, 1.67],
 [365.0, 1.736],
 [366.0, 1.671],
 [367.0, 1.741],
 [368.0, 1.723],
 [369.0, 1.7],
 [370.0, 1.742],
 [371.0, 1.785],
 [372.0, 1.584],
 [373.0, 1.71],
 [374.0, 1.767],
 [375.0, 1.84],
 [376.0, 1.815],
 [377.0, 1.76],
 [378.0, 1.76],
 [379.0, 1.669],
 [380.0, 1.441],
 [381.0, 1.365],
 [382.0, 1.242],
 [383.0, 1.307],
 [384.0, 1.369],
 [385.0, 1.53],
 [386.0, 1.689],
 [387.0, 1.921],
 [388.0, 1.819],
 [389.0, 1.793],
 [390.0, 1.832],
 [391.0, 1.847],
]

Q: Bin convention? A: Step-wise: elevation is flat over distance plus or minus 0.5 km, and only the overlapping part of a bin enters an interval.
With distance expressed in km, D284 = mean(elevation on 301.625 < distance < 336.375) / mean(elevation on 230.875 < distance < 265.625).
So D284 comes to 1.2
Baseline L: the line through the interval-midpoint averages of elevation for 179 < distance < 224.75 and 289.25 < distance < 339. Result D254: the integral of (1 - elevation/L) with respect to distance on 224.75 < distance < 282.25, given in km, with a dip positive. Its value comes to 7.4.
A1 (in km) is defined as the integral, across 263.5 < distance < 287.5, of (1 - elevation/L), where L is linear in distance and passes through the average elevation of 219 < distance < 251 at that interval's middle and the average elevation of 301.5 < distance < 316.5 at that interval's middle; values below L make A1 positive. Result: 7.2 km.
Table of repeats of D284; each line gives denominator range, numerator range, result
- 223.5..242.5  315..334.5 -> 1.27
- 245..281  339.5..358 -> 1.20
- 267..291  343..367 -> 1.45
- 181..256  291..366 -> 1.14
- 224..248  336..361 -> 1.08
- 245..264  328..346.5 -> 1.15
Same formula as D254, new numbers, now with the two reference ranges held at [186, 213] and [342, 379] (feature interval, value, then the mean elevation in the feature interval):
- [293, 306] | 0.3 km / 1.63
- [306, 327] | -4.0 km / 2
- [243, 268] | 0.6 km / 1.6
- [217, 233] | 0.0 km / 1.62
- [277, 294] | 4.9 km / 1.18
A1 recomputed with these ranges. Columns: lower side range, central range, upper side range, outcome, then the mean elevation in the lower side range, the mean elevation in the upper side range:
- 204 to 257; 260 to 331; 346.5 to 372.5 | 2.2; 1.61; 1.7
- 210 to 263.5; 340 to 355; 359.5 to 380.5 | -0.2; 1.6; 1.7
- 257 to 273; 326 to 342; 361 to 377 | -2.5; 1.53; 1.71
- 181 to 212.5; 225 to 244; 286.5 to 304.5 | -0.4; 1.59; 1.52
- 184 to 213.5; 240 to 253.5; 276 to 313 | -0.4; 1.59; 1.47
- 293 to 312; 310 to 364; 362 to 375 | -4.6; 1.72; 1.7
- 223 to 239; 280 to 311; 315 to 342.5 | 5.8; 1.61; 1.96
